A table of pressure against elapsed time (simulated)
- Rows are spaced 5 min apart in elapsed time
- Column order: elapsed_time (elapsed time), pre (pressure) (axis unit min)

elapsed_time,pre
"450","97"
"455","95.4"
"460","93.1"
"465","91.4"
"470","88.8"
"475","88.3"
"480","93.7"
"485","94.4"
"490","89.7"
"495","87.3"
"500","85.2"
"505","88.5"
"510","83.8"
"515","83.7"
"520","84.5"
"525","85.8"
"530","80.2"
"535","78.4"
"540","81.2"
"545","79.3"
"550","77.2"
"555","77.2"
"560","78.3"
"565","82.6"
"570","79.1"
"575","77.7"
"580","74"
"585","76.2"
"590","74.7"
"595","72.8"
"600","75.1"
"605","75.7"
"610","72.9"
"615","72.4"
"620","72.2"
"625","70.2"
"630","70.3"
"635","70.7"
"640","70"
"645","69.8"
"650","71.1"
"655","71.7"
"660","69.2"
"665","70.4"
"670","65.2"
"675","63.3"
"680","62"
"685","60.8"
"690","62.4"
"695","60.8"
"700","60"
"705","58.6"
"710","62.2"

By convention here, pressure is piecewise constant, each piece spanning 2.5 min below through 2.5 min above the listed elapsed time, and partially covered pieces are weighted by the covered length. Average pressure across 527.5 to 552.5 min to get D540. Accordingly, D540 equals 79.3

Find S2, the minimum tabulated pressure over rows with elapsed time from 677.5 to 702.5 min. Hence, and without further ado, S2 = 60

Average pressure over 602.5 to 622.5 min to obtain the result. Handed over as 73.3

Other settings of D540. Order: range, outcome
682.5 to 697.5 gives 61.3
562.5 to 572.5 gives 80.8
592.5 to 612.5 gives 74.1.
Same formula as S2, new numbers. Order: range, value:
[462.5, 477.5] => 88.3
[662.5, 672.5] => 65.2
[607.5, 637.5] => 70.2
